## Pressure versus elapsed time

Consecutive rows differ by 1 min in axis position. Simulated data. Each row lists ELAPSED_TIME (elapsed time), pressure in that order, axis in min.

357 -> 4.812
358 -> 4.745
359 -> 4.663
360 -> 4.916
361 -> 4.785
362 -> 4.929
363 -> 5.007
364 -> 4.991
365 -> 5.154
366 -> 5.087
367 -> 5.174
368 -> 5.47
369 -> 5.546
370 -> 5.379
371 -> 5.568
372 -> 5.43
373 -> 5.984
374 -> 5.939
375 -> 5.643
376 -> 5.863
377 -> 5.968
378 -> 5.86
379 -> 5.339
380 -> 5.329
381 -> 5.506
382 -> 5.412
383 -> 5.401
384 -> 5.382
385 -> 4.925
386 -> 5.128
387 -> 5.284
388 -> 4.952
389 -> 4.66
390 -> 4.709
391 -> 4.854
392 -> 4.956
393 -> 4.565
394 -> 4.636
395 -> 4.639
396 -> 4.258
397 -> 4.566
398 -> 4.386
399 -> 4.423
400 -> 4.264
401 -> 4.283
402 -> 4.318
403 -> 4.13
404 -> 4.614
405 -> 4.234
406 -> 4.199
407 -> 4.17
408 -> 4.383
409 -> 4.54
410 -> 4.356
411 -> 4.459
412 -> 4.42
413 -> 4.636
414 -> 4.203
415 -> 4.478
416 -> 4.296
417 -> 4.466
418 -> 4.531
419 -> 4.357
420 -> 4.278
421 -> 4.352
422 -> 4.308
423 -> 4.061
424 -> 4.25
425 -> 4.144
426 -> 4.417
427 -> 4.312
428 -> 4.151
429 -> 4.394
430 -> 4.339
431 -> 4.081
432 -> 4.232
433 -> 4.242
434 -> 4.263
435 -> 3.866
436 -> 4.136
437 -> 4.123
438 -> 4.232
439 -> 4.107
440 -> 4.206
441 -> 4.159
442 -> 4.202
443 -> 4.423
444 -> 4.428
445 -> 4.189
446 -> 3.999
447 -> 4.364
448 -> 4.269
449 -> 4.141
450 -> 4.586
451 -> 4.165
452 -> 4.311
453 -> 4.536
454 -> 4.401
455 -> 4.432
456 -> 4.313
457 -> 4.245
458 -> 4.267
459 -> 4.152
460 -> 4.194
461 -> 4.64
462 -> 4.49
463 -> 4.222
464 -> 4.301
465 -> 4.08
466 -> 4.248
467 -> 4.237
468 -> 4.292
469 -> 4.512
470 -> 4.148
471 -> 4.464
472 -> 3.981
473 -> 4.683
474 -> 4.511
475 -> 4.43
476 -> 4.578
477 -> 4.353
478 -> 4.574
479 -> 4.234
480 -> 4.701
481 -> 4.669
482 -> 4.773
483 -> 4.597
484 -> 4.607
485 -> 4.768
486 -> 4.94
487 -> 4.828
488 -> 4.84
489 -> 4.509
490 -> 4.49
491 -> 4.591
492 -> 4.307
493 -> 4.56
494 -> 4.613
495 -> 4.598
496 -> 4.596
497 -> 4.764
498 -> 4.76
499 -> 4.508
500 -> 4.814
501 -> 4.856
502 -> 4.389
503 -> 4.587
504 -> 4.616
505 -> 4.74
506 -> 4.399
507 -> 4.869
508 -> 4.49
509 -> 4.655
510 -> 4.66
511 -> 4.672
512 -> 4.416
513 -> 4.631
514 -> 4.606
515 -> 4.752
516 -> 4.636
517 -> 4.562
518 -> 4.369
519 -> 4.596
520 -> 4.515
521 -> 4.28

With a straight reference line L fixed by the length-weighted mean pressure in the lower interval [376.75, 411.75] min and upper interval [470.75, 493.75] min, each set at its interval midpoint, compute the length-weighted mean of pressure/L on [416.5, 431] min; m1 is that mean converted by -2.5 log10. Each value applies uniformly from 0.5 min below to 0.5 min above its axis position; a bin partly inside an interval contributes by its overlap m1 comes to 0.10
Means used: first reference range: 4.76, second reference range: 4.57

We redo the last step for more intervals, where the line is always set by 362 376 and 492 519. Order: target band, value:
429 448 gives 0.19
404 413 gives 0.18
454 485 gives 0.10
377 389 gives 0.00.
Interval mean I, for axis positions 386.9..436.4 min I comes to 4.39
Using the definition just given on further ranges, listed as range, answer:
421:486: 4.33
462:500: 4.51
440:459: 4.3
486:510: 4.63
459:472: 4.3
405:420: 4.38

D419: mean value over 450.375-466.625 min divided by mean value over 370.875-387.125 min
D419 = 0.78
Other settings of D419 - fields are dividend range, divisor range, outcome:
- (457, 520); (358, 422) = 0.93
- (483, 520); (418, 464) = 1.08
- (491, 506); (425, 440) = 1.10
